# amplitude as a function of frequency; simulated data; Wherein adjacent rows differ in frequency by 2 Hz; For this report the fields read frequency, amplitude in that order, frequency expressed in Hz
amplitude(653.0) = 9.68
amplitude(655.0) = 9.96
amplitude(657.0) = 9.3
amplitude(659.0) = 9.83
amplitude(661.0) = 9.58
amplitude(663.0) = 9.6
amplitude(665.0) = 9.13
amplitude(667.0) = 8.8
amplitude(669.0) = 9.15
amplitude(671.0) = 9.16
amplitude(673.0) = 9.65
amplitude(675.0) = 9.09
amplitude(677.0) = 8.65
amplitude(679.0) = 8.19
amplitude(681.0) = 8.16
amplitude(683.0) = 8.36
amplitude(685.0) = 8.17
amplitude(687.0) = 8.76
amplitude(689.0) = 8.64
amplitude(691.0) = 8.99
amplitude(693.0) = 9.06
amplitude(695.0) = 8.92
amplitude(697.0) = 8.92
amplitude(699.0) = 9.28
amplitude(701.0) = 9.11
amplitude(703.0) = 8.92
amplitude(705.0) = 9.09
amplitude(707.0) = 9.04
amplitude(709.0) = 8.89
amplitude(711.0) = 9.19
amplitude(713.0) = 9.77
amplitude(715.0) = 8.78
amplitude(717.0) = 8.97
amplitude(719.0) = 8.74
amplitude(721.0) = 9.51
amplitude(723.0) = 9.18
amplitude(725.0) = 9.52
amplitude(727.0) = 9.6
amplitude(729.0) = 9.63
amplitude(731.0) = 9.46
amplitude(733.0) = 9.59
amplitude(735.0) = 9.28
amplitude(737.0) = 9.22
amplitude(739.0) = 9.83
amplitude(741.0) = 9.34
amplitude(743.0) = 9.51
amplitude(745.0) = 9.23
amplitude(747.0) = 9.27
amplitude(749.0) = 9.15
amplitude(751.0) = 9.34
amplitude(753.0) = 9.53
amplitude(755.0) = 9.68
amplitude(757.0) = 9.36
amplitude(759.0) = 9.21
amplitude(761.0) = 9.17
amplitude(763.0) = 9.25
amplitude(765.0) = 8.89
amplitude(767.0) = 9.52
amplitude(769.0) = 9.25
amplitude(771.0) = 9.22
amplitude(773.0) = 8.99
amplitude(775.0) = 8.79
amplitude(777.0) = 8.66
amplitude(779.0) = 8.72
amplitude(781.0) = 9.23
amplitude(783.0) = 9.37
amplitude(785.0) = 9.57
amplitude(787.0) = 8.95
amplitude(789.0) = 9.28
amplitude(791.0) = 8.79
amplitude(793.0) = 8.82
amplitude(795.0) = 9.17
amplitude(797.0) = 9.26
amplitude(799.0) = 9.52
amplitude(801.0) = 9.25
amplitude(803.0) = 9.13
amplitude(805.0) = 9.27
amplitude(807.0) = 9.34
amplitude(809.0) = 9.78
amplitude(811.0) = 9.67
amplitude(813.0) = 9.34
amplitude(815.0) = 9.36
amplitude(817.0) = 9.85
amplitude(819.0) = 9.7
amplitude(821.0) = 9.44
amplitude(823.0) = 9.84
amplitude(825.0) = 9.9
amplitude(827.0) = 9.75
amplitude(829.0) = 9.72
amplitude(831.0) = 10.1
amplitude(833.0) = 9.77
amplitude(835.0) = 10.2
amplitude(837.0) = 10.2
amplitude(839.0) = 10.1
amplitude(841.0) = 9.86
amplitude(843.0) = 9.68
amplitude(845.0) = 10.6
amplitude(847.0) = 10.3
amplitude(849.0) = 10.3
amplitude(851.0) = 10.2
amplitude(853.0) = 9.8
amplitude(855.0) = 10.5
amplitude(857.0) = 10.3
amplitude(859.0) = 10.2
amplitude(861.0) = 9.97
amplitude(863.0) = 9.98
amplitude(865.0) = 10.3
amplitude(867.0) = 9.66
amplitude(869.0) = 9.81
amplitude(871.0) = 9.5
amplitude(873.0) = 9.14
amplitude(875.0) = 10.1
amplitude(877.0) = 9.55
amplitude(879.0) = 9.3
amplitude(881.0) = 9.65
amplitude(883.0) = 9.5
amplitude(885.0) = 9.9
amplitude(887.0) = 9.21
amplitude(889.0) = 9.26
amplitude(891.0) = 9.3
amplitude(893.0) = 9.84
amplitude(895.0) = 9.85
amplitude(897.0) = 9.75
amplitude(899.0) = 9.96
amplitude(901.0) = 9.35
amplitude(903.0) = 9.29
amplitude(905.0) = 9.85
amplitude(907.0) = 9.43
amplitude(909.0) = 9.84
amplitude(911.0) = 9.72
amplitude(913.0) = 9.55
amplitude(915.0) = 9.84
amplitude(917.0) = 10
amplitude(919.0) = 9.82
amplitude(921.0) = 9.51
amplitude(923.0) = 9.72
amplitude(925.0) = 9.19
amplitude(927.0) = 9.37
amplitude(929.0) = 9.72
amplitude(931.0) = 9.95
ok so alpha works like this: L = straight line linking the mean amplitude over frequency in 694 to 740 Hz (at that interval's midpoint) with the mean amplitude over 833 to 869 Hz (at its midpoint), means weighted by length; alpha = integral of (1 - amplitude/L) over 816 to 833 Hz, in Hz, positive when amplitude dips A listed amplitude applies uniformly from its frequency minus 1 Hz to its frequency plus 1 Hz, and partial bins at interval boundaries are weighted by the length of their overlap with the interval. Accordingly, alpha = 0.3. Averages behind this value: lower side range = 9.24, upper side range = 10.1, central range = 9.79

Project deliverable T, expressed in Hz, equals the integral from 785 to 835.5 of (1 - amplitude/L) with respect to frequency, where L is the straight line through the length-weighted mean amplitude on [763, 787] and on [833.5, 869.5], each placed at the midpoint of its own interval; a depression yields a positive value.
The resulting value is 0.5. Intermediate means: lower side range 9.11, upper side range 10.1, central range 9.48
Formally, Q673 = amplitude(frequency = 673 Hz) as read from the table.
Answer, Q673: 9.65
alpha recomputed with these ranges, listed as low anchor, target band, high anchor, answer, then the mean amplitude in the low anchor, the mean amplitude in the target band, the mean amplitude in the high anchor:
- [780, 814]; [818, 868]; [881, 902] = -3.08 Hz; 9.28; 10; 9.59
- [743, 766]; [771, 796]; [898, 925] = 0.86 Hz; 9.29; 9.04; 9.66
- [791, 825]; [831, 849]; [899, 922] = -1.15 Hz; 9.42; 10.1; 9.67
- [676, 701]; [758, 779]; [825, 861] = 0.75 Hz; 8.69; 9.08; 10.1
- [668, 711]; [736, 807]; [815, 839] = 1.73 Hz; 8.87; 9.22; 9.85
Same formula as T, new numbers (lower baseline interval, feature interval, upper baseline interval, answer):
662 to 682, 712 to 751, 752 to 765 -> -0.6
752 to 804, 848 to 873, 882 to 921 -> -1.4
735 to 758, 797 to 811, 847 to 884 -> 0.4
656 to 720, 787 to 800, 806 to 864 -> 0.7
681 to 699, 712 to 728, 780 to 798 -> -0.7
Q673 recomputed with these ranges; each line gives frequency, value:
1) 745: 9.23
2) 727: 9.6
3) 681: 8.16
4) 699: 9.28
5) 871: 9.5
